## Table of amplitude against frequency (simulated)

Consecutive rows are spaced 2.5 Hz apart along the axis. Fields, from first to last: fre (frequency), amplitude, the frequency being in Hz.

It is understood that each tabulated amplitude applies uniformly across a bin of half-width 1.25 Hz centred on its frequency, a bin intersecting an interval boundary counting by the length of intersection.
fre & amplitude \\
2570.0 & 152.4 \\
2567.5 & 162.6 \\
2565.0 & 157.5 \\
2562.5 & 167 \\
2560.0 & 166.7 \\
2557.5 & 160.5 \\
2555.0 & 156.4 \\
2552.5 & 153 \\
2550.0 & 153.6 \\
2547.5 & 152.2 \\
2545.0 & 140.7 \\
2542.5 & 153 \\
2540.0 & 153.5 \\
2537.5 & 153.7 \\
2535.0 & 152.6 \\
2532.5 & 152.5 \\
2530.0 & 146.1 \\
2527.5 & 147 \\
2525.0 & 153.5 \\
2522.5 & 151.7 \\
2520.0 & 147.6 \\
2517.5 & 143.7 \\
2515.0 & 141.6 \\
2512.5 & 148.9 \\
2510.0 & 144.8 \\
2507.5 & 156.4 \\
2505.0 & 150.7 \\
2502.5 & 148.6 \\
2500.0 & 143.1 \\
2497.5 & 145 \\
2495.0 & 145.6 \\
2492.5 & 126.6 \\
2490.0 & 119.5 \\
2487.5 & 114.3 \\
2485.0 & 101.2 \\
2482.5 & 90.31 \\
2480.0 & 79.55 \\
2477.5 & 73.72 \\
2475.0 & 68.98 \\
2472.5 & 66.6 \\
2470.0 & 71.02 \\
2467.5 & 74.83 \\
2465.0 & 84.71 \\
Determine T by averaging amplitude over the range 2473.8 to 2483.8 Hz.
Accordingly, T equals 78.3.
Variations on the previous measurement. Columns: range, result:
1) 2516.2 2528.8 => 149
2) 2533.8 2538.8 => 153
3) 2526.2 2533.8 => 149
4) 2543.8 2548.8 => 147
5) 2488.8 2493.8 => 123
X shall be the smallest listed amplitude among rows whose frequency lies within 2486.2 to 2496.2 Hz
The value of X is 114.3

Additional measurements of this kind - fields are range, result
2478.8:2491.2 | 79.55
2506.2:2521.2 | 141.6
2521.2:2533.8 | 146.1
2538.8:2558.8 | 140.7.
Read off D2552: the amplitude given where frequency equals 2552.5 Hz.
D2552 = 153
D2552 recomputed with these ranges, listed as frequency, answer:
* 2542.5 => 153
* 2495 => 145.6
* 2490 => 119.5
